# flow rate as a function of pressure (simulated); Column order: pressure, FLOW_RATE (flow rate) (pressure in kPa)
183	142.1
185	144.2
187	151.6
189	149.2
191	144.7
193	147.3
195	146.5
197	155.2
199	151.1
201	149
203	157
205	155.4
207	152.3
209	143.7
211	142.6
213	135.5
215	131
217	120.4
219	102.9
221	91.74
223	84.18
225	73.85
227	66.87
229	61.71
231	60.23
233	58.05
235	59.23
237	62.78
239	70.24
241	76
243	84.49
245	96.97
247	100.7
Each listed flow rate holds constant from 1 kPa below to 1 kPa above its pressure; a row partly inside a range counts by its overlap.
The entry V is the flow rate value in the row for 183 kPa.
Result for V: 142.1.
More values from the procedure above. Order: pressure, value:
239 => 70.24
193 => 147.3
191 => 144.7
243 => 84.49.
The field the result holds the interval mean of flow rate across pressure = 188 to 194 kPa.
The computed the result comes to 147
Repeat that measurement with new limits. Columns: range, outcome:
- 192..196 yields 147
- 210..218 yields 132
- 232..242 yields 65.3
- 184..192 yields 147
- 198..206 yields 153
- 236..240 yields 66.5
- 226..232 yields 62.9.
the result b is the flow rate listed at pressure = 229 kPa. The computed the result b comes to 61.71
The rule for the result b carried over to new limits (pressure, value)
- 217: 120.4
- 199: 151.1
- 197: 155.2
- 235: 59.23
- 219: 102.9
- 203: 157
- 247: 100.7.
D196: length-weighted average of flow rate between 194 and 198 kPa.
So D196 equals 151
